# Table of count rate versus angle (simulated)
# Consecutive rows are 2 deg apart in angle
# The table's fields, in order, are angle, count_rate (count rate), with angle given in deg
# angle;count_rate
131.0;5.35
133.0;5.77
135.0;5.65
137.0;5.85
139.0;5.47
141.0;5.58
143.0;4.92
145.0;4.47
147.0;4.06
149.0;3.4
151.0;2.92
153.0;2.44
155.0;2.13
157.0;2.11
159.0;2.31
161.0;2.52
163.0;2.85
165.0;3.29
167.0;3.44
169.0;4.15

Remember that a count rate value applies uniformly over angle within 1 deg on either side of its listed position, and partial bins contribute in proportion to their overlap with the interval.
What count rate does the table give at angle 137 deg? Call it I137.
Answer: 5.85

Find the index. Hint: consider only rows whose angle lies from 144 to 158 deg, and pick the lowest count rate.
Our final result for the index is 2.11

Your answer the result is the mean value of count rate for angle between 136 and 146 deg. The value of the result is 5.26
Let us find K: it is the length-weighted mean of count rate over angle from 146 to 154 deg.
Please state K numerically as 3.2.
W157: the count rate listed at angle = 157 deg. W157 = 2.11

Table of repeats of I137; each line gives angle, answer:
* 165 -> 3.29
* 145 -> 4.47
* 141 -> 5.58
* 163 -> 2.85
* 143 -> 4.92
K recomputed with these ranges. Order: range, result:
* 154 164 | 2.38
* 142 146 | 4.7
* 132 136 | 5.71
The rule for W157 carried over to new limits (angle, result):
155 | 2.13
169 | 4.15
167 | 3.44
